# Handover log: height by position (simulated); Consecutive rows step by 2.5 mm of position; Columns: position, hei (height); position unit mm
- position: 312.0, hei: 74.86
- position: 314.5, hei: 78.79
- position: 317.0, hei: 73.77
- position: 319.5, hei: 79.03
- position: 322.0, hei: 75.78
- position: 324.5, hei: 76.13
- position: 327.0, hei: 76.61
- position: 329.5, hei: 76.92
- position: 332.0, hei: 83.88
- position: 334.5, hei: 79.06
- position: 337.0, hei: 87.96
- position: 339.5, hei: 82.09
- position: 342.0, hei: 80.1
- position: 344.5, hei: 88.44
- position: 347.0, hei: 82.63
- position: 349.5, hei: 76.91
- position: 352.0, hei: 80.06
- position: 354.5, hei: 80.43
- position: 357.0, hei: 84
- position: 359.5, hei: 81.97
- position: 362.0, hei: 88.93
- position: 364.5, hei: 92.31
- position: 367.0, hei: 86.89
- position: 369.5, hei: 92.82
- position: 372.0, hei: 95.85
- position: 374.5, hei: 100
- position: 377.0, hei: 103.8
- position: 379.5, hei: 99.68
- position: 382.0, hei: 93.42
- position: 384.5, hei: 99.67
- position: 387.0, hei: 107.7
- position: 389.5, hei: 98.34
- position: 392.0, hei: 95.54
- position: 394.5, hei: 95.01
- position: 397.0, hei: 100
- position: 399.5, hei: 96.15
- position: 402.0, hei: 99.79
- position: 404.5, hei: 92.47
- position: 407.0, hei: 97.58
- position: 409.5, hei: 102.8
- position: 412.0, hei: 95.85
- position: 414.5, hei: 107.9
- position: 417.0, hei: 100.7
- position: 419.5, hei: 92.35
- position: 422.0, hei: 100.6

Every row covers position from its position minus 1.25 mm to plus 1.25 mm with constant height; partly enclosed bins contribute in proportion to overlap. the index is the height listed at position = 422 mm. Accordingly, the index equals 100.6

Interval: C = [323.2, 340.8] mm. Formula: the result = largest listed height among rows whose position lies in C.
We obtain 87.96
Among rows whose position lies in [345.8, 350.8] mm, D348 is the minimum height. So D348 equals 76.91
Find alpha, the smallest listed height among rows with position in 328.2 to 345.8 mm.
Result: 76.92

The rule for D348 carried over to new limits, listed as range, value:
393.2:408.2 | 92.47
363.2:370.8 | 86.89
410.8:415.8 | 95.85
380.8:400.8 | 93.42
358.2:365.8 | 81.97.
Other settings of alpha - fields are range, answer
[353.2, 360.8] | 80.43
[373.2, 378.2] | 100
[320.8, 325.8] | 75.78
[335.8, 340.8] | 82.09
